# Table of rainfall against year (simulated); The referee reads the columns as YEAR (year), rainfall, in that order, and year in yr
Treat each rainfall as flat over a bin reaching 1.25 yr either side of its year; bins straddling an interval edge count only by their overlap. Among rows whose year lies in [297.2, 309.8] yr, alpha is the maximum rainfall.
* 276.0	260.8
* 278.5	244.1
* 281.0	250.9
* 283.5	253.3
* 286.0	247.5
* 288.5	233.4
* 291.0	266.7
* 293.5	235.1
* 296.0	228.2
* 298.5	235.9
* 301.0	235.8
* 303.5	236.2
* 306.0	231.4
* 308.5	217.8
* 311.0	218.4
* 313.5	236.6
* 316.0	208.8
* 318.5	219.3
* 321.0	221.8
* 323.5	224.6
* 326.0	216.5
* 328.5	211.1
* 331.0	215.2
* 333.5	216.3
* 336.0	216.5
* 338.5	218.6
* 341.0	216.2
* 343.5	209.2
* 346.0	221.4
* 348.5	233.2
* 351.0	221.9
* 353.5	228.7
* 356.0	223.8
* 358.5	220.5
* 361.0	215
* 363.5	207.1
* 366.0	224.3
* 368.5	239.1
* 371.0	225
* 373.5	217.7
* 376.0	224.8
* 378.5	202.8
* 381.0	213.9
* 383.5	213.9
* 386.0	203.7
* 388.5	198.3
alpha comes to 236.2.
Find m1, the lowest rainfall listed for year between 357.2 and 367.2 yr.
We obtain 207.1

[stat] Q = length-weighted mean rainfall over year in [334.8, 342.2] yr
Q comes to 217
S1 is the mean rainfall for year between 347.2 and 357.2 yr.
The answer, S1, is 227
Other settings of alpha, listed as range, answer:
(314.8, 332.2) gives 224.6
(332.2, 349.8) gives 233.2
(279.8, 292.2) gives 266.7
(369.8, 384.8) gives 225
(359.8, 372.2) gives 239.1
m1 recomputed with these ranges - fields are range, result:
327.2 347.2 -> 209.2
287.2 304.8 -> 228.2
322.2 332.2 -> 211.1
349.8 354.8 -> 221.9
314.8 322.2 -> 208.8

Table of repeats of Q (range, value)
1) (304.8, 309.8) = 224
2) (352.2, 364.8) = 219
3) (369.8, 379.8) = 218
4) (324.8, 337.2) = 215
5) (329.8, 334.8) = 216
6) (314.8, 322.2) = 217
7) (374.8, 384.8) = 214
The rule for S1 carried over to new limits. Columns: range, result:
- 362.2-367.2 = 216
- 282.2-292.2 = 250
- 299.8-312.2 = 228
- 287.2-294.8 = 245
